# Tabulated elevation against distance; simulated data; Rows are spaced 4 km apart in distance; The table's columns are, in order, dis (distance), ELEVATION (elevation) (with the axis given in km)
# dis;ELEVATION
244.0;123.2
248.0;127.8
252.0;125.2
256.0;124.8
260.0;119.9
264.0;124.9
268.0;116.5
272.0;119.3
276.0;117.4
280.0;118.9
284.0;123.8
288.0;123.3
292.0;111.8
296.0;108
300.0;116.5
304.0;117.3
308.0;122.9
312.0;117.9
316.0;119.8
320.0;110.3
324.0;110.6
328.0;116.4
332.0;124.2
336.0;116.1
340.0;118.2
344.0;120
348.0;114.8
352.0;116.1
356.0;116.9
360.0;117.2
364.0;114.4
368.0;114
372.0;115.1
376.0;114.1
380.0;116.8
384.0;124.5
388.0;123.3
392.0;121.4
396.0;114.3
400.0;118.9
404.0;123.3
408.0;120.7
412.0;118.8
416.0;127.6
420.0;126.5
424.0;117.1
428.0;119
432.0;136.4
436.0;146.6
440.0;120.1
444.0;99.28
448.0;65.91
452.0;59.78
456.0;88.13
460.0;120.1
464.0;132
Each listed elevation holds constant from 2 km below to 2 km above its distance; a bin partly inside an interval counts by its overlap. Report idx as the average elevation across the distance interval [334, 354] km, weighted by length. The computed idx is 117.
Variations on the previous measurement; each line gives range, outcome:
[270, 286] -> 120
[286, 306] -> 115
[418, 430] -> 121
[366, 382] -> 115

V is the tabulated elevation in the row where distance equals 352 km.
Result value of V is 116.1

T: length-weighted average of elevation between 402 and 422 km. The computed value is 123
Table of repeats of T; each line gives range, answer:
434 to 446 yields 122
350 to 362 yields 117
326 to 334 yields 120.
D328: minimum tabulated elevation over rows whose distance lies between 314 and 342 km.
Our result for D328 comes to 110.3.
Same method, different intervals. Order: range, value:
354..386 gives 114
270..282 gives 117.4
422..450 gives 65.91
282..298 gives 108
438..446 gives 99.28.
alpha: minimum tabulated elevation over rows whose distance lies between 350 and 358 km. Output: 116.1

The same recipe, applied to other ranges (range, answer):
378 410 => 114.3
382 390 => 123.3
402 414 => 118.8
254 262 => 119.9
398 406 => 118.9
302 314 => 117.3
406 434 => 117.1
